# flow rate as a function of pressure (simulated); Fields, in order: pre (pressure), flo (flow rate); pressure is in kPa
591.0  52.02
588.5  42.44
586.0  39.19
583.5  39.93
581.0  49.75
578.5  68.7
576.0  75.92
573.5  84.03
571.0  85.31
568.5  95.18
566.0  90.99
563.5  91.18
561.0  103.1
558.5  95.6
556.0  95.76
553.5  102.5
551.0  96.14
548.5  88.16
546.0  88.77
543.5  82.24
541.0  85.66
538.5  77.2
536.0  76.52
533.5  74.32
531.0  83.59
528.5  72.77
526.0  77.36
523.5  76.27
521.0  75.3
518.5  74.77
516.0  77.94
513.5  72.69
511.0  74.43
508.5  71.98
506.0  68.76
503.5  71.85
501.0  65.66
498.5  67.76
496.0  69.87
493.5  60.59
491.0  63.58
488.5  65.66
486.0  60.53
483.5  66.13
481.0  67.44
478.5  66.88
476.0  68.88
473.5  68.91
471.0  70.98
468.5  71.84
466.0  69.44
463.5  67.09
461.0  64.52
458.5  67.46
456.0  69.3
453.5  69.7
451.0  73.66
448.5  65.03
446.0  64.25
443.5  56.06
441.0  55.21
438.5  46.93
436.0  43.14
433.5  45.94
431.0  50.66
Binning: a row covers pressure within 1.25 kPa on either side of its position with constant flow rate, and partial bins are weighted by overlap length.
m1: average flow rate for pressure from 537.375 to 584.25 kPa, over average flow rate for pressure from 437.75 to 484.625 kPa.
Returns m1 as 1.3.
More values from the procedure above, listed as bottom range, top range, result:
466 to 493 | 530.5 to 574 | 1.33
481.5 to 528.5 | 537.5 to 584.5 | 1.20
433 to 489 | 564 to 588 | 1.09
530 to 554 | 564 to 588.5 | 0.81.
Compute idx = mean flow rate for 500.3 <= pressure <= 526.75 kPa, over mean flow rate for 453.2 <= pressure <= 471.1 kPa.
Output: 1.07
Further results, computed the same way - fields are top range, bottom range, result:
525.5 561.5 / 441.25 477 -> 1.29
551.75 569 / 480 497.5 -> 1.49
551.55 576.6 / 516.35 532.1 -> 1.21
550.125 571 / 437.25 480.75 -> 1.46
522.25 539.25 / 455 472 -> 1.12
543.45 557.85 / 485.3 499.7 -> 1.44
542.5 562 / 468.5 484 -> 1.37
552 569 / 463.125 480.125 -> 1.39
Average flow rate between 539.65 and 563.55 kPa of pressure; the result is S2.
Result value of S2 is 92.9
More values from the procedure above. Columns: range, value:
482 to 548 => 73.3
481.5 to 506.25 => 66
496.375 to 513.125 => 70.2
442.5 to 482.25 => 67.7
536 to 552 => 85.4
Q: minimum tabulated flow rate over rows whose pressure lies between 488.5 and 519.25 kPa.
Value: 60.59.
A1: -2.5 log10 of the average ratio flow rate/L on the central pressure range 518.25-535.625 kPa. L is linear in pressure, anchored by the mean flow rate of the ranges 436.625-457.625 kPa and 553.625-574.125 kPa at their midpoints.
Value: 0.096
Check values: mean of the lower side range 62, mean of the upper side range 93.4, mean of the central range 76.4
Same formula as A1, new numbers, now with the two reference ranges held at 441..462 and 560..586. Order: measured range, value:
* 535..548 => -0.13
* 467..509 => 0.02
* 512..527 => -0.06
